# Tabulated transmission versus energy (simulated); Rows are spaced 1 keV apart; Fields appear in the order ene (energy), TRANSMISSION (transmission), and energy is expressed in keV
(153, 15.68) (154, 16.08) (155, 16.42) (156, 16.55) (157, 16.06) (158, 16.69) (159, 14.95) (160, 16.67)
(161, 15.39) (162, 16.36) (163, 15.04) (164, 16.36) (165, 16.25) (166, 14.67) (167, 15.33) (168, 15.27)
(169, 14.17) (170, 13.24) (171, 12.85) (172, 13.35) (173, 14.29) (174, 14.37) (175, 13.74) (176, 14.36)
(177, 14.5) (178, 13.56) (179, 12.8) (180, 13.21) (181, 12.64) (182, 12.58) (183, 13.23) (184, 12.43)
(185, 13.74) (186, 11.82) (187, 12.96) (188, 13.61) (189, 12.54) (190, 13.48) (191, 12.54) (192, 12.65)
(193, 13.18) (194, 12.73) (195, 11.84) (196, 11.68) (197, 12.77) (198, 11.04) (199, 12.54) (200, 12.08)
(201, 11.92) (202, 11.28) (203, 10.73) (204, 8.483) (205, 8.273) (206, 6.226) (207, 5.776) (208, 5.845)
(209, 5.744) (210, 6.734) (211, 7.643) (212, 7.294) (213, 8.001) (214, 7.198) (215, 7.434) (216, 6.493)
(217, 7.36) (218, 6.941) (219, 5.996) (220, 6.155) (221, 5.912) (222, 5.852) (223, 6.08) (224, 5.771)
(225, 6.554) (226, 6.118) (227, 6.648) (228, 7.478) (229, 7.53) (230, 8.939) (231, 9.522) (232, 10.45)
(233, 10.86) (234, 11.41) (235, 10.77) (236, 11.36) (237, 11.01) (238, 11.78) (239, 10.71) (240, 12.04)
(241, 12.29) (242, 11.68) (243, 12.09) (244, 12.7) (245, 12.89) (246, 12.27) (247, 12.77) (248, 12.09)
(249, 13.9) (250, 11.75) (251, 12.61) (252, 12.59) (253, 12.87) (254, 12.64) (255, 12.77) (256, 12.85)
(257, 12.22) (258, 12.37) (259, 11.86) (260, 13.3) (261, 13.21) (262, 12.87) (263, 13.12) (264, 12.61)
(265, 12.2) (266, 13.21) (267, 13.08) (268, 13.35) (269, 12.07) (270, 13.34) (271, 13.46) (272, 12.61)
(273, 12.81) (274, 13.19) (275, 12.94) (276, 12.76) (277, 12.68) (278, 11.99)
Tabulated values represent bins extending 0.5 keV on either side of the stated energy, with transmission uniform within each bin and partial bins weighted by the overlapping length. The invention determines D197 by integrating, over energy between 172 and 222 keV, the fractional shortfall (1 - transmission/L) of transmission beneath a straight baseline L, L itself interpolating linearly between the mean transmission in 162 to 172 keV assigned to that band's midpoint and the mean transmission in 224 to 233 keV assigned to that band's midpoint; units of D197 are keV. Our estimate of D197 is 4.6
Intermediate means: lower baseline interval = 14.8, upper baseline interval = 7.95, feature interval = 10.6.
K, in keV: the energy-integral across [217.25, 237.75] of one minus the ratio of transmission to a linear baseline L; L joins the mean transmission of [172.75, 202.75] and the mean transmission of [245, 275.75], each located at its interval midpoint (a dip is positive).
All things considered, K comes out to 7.5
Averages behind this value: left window 12.8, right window 12.8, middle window 8.1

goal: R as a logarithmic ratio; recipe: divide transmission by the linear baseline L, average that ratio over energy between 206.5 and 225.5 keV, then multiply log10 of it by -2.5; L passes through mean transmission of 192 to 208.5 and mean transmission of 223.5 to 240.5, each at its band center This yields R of 0.447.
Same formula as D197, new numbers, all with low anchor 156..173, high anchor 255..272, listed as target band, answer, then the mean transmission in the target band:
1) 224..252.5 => 5.6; 10.7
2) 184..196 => 1.5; 12.8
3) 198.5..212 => 5.3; 8.66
